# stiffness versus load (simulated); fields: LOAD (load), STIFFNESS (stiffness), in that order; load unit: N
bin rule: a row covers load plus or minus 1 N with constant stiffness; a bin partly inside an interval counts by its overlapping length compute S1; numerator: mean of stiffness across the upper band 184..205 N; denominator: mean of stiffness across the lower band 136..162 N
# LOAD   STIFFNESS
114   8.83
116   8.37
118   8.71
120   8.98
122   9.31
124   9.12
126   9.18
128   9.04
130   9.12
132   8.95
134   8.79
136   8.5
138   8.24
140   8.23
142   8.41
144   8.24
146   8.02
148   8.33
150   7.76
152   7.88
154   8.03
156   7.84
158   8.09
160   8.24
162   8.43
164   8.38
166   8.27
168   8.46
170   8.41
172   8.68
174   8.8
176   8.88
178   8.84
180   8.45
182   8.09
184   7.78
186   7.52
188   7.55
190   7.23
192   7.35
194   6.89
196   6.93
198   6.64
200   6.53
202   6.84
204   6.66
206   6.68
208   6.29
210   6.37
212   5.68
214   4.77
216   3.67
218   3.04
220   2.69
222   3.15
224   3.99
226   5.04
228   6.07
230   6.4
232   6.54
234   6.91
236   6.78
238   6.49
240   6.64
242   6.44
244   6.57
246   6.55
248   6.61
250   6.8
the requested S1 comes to 0.9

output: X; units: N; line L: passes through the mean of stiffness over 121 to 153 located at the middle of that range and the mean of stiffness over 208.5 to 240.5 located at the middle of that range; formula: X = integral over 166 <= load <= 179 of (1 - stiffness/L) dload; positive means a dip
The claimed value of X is -2.6 N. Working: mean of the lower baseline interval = 8.57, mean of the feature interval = 8.65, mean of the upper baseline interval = 5.26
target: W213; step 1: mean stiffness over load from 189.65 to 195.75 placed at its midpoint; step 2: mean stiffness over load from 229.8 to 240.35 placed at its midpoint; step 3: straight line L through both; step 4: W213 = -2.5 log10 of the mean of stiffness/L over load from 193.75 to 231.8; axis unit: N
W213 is 0.25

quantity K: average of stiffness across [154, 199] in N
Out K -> 7.99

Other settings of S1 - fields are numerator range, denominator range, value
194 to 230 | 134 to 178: 0.65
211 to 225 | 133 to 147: 0.46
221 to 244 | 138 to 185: 0.71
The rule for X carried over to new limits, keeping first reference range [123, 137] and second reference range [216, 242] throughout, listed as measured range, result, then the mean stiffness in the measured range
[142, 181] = -2.8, 8.32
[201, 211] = -0.7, 6.57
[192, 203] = -0.6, 6.82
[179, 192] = -1.6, 7.74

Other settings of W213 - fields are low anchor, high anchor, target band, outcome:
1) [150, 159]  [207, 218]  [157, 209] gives -0.18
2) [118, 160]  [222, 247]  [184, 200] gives 0.00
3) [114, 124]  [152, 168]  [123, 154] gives 0.01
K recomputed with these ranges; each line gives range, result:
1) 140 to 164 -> 8.13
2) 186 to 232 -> 5.8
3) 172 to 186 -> 8.42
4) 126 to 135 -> 9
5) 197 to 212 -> 6.51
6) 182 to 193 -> 7.54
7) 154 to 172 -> 8.28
